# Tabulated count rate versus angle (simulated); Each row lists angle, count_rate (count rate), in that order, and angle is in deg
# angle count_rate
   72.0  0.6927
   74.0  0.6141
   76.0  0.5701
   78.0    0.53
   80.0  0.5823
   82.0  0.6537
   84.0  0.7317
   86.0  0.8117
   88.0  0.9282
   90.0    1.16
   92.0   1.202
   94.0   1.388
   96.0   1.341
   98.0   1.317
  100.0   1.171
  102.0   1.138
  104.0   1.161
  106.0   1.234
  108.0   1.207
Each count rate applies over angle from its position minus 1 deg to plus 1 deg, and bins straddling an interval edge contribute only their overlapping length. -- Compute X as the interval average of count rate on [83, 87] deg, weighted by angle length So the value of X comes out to 0.772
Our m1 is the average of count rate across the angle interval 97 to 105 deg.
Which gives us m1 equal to 1.2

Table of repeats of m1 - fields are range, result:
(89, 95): 1.25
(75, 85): 0.614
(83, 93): 0.967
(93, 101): 1.3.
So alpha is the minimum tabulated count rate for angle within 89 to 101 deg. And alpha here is 1.16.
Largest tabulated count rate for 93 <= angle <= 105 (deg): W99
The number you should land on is 1.388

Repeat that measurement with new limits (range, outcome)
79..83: 0.6537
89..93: 1.202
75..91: 1.16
